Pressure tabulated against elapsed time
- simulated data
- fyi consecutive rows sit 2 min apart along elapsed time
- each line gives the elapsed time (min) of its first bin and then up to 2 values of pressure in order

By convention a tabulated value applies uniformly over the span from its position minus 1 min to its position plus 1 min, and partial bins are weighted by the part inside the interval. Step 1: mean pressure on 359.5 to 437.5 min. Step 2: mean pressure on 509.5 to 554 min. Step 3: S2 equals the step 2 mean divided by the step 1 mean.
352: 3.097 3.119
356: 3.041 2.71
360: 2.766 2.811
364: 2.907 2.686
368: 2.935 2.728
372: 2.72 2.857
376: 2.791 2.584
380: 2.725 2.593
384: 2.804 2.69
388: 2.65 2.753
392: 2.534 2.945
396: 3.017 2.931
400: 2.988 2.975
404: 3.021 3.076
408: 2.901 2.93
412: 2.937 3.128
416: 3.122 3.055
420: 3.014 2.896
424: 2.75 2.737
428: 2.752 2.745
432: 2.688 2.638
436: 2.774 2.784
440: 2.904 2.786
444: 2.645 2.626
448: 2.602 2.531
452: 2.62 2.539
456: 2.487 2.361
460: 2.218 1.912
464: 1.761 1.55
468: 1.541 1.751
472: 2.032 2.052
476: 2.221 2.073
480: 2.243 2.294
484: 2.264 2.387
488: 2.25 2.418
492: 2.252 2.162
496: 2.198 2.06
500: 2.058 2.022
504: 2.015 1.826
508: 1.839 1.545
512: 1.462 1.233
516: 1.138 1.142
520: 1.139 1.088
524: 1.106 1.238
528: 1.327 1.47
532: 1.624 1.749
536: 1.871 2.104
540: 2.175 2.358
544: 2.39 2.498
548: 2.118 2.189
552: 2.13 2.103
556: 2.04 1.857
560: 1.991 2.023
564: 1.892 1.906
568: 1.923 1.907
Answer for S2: 0.60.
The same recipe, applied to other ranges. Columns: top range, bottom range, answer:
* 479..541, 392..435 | 0.62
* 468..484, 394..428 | 0.70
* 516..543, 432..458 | 0.59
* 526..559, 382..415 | 0.69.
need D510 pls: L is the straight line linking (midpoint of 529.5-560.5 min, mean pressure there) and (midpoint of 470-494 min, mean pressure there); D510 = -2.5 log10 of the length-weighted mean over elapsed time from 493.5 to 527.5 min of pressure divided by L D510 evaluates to 0.32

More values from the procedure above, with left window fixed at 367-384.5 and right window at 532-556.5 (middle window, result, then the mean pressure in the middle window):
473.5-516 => 0.147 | 2.02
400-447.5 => -0.117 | 2.86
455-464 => 0.116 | 2.19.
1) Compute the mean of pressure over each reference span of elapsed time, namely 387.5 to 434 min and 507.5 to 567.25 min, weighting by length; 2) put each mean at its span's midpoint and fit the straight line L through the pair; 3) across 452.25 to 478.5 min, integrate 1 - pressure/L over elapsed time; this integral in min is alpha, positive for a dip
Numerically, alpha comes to 3.8 min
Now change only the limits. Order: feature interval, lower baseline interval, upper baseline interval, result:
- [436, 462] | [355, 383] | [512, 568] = -3.0 min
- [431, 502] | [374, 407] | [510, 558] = -1.9 min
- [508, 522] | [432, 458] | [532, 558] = 6.0 min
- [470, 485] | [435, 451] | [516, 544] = 0.8 min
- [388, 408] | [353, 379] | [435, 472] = -1.9 min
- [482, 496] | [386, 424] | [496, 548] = -1.5 min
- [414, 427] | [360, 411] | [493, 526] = -2.4 min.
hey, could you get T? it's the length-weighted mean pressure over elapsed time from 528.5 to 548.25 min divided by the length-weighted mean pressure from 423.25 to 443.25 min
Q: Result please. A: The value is 0.7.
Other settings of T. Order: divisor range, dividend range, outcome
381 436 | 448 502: 0.76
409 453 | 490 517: 0.66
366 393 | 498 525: 0.56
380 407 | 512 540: 0.50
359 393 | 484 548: 0.67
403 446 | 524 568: 0.68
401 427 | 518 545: 0.55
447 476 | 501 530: 0.67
